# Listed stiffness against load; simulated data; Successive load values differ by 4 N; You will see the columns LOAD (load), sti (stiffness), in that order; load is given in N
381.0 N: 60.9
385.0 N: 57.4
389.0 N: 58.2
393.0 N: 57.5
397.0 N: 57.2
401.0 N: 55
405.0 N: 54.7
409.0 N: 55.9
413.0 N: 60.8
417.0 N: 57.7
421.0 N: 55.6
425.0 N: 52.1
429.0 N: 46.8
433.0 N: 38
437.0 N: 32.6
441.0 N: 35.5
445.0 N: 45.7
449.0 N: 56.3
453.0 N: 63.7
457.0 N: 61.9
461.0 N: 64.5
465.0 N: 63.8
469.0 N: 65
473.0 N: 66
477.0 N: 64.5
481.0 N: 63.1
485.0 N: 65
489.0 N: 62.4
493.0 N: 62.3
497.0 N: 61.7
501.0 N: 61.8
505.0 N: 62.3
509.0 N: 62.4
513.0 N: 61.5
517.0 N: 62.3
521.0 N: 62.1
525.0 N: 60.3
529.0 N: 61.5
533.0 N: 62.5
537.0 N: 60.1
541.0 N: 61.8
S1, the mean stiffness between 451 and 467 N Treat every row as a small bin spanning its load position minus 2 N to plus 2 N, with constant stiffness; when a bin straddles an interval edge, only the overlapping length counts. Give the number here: 63.5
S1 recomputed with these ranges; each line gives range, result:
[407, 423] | 57.5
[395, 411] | 55.7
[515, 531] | 61.5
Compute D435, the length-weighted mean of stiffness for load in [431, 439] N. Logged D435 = 35.3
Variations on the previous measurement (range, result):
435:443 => 34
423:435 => 45.6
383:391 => 57.8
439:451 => 45.8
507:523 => 62.1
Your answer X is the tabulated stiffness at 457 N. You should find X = 61.9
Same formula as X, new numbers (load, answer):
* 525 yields 60.3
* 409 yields 55.9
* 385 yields 57.4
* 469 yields 65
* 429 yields 46.8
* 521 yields 62.1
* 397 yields 57.2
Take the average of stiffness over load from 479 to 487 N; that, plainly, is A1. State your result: 64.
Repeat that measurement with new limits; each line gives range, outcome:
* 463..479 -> 64.8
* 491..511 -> 62.1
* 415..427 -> 55.1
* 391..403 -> 56.6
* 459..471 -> 64.4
